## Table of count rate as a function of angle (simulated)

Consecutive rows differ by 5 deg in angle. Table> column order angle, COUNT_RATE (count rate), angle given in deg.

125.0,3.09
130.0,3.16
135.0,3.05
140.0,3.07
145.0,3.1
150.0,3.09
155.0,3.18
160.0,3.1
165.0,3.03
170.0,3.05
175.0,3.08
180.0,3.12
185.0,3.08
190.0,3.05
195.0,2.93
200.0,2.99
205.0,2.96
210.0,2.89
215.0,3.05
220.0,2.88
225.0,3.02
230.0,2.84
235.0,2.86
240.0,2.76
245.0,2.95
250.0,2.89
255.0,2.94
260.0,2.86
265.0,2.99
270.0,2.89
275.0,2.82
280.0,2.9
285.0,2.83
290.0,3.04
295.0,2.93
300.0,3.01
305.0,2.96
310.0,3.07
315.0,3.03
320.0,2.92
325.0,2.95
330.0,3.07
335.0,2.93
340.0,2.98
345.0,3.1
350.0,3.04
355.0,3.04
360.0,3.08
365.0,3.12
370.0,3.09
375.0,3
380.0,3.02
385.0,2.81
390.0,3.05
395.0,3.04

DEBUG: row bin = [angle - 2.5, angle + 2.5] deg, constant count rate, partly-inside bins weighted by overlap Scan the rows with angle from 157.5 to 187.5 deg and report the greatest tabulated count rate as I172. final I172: 3.12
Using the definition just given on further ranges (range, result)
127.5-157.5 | 3.18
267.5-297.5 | 3.04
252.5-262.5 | 2.94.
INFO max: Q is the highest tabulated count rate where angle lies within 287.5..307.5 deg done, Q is 3.04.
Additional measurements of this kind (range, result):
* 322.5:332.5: 3.07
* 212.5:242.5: 3.05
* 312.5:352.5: 3.1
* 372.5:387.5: 3.02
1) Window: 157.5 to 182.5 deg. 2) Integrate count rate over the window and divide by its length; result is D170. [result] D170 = 3.08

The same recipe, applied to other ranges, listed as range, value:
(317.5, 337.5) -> 2.97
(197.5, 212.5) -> 2.95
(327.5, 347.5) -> 3.02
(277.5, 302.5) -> 2.94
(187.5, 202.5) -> 2.99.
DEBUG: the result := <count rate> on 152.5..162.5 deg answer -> 3.14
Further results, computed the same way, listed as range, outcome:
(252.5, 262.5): 2.9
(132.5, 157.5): 3.1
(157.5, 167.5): 3.06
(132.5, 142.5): 3.06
